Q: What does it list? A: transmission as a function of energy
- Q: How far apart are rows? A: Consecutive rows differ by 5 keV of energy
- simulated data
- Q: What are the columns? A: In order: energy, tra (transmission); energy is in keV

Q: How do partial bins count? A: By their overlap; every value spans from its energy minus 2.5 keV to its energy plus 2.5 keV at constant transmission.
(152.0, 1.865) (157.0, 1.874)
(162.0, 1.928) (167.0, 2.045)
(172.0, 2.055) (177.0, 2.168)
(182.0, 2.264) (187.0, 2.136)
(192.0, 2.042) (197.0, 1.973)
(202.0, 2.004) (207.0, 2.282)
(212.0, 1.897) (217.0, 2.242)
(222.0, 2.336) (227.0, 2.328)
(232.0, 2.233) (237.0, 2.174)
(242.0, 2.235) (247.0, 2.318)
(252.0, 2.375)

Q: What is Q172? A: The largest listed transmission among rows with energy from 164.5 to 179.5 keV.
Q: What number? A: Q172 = 2.168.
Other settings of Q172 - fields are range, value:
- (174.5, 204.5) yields 2.264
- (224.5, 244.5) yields 2.328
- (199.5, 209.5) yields 2.282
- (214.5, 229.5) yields 2.336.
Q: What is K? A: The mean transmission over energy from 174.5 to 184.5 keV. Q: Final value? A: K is 2.22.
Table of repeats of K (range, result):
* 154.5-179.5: 2.01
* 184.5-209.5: 2.09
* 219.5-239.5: 2.27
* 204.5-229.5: 2.22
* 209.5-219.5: 2.07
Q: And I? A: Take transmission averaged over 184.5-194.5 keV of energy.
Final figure 2.09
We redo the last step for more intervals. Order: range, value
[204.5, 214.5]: 2.09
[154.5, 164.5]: 1.9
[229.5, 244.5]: 2.21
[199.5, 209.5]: 2.14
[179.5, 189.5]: 2.2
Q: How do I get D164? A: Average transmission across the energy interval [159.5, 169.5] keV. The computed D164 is 1.99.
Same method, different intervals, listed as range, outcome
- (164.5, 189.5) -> 2.13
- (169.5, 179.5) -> 2.11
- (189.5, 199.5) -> 2.01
